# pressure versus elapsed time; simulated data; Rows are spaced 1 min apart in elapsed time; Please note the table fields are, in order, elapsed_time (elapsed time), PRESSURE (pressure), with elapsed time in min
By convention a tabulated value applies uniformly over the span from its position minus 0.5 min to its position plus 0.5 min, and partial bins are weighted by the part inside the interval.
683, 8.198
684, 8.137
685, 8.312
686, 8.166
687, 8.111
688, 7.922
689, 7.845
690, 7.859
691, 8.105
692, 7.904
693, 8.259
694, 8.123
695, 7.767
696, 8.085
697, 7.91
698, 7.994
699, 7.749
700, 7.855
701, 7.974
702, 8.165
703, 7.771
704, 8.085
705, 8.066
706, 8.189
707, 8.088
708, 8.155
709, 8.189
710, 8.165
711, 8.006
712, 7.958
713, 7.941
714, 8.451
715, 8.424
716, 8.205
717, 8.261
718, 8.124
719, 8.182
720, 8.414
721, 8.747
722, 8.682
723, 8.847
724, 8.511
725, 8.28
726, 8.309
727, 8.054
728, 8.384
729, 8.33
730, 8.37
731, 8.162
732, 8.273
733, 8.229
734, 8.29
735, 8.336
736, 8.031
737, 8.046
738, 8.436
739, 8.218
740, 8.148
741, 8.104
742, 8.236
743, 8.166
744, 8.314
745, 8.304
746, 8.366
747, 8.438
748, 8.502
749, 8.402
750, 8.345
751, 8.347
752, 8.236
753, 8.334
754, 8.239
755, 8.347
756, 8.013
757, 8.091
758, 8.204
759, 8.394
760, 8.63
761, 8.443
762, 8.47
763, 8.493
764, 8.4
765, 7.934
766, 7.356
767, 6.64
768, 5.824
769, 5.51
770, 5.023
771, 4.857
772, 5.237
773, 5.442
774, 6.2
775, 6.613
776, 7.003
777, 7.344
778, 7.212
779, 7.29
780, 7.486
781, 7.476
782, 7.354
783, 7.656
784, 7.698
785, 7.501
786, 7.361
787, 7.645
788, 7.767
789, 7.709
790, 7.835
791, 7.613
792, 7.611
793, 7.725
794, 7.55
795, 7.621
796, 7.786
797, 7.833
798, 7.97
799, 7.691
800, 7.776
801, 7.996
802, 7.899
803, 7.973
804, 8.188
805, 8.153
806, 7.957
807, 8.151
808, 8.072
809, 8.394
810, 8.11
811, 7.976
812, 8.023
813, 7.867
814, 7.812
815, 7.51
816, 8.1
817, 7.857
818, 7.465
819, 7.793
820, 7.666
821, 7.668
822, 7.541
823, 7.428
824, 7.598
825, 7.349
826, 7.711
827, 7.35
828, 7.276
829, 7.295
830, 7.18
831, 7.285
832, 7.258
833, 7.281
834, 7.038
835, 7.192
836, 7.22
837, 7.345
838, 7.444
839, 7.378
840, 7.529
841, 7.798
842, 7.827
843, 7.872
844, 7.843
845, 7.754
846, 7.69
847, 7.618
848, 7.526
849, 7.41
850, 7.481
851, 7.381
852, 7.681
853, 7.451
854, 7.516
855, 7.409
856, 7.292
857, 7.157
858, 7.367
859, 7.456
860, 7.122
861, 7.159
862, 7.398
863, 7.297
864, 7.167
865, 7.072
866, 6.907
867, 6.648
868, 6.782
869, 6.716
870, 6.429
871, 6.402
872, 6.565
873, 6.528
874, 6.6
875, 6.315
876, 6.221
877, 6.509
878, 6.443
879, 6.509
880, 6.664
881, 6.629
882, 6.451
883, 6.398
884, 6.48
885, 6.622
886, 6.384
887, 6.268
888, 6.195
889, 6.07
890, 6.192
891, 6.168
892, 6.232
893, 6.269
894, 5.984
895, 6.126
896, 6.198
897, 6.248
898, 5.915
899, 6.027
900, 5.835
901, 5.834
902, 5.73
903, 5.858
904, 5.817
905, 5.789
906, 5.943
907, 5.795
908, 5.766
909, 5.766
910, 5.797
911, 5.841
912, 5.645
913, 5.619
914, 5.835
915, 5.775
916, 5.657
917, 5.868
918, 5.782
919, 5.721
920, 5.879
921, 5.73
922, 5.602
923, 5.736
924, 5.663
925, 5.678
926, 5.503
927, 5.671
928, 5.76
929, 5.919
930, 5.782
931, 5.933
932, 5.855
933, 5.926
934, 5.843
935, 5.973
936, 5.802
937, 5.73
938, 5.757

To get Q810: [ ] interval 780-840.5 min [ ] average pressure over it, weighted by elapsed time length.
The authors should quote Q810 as 7.66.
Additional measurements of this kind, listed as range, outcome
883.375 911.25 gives 6.04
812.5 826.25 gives 7.67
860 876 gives 6.79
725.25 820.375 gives 7.78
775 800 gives 7.56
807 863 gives 7.55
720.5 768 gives 8.24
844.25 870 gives 7.29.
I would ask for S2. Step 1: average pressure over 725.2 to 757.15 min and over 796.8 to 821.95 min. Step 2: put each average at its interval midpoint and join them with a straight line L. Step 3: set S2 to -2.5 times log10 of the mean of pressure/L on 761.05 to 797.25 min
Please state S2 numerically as 0.126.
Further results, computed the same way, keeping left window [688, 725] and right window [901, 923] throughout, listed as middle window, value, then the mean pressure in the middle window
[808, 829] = -0.13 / 7.72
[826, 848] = -0.13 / 7.46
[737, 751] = -0.08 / 8.3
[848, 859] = -0.15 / 7.42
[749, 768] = -0.08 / 8.11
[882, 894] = -0.04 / 6.29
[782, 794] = -0.06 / 7.63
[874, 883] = -0.05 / 6.47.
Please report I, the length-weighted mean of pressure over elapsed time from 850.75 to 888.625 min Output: 6.83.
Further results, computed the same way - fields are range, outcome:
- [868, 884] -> 6.5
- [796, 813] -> 8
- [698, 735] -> 8.22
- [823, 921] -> 6.7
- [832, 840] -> 7.29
